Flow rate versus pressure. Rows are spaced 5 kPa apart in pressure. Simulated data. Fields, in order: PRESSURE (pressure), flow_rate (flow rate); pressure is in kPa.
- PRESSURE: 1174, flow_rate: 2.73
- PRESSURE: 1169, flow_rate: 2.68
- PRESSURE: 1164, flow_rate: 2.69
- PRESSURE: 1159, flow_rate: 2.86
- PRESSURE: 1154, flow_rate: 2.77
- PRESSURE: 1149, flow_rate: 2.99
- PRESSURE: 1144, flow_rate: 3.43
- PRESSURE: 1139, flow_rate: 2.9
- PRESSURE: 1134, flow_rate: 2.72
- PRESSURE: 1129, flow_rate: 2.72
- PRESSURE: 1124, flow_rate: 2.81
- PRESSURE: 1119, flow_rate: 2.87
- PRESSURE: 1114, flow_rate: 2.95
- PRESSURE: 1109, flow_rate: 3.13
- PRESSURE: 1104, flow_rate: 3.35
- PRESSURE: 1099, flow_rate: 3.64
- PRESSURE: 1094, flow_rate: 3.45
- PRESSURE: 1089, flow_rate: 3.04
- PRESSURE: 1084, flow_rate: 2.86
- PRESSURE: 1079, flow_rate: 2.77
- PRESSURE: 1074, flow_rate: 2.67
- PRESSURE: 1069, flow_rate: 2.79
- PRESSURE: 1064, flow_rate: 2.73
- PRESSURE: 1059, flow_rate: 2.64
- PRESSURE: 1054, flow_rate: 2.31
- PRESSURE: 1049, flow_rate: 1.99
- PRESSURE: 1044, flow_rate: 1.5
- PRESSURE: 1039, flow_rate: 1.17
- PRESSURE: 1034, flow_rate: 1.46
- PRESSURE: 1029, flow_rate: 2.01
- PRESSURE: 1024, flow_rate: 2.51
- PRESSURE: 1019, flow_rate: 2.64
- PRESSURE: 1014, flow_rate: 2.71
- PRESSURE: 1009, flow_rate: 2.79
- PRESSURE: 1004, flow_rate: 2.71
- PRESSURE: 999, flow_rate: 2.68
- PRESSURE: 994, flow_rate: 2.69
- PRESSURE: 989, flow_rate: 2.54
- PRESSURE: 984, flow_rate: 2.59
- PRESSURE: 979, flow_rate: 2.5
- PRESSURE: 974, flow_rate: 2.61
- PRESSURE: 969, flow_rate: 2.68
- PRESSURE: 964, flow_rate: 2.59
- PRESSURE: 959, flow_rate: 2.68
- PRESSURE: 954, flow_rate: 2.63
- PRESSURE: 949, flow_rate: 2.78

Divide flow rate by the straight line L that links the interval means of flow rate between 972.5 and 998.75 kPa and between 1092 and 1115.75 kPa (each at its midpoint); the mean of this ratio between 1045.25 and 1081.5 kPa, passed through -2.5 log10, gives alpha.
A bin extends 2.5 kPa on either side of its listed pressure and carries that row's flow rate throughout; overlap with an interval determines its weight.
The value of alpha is 0.215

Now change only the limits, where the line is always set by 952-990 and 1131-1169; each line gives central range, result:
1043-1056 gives 0.36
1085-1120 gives -0.14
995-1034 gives 0.07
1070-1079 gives 0.02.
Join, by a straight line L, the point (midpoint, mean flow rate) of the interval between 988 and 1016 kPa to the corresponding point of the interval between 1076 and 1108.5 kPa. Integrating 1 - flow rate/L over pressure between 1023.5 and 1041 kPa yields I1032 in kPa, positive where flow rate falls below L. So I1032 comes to 6.9 kPa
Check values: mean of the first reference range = 2.69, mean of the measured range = 1.72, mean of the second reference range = 3.17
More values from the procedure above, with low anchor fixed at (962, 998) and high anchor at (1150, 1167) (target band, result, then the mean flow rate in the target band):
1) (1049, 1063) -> 1.40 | 2.42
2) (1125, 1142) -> -0.23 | 2.8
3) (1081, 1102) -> -4.00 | 3.24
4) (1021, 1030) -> 1.11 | 2.32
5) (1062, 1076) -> -0.19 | 2.73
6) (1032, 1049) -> 7.67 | 1.46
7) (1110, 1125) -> -0.88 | 2.91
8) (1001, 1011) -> -0.43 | 2.74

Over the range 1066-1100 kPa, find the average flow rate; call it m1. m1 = 3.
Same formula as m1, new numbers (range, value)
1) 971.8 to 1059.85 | 2.33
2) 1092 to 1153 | 3.07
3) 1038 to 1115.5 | 2.71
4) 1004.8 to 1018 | 2.73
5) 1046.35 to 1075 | 2.51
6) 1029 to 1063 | 1.9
